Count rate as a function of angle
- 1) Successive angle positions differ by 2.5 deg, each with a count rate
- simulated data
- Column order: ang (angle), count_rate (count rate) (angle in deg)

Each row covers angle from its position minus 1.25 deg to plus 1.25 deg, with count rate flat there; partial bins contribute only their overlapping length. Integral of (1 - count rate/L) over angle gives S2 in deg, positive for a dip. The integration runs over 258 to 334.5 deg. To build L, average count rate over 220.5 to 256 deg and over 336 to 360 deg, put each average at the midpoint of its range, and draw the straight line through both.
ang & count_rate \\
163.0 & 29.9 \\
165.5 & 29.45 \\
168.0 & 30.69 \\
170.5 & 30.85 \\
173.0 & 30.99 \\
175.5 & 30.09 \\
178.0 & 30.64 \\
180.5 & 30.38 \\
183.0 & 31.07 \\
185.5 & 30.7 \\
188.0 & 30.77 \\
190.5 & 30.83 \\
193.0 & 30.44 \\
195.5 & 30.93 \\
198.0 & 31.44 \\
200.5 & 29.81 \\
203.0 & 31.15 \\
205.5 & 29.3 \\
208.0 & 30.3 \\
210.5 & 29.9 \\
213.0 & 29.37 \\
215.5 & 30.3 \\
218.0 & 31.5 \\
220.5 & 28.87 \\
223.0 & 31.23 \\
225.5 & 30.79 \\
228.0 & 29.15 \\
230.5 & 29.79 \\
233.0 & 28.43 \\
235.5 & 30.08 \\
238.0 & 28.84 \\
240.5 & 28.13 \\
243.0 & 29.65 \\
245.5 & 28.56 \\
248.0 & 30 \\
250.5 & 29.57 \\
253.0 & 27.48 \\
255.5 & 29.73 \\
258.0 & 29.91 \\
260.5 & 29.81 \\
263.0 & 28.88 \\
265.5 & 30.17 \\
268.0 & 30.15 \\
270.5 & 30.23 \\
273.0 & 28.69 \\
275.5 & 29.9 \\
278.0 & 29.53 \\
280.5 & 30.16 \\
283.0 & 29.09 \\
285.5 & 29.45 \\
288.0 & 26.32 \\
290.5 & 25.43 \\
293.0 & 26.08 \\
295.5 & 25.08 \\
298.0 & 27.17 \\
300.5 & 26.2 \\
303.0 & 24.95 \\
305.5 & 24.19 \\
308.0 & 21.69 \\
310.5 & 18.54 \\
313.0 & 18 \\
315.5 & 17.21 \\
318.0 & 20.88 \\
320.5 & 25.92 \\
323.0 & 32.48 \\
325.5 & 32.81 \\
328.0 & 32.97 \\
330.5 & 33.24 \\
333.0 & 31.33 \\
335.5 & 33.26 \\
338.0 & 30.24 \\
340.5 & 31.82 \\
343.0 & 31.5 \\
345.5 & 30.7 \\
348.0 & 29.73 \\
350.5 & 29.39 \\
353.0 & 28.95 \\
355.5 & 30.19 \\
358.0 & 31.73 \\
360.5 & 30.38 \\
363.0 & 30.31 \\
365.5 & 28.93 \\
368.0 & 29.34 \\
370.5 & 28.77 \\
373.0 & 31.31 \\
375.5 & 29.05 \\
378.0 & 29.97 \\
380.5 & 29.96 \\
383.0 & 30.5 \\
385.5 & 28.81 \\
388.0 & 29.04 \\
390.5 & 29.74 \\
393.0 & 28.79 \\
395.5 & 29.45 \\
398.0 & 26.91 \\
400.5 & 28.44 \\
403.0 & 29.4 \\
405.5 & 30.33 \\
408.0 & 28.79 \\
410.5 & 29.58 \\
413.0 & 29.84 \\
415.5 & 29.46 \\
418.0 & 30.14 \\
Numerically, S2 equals 6.9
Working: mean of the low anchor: 29.4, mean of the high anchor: 30.6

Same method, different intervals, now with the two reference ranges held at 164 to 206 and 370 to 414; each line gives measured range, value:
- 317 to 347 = -0.95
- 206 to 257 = 1.23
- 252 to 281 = 0.53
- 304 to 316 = 3.88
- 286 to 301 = 1.87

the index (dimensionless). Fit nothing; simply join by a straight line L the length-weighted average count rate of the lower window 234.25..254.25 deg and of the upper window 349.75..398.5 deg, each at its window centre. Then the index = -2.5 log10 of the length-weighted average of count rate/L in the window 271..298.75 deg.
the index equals 0.05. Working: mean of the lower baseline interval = 29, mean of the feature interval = 28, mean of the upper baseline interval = 29.6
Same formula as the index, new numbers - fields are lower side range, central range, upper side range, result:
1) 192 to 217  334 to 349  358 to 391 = -0.05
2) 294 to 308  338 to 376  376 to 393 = -0.08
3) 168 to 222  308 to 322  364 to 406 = 0.41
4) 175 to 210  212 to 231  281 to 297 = -0.02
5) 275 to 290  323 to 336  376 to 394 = -0.12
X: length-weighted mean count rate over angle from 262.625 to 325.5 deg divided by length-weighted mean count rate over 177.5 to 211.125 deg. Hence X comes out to 0.86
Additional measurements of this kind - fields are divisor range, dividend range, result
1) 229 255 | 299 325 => 0.80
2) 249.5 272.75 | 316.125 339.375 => 1.02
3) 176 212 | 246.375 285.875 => 0.97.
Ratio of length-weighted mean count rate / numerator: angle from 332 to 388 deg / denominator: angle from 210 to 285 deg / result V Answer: 1.02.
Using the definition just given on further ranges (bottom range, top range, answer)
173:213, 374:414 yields 0.96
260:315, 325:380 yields 1.15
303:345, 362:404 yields 1.08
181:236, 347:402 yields 0.98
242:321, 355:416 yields 1.10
